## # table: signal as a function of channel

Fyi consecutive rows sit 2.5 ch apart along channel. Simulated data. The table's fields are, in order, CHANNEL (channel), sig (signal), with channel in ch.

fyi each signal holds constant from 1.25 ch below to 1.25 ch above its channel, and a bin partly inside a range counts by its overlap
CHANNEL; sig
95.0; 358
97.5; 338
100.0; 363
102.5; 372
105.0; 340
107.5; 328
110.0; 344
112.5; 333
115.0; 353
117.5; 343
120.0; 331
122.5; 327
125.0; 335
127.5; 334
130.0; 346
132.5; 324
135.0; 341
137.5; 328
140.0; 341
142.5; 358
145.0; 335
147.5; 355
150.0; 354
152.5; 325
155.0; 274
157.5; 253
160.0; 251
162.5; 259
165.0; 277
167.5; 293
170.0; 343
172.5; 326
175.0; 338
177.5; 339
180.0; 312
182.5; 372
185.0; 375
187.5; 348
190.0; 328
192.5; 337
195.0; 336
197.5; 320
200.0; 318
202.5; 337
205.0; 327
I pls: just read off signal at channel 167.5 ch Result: 293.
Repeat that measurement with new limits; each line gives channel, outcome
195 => 336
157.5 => 253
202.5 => 337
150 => 354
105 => 340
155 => 274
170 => 343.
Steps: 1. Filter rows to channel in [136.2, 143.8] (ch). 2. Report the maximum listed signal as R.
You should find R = 358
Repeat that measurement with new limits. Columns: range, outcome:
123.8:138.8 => 346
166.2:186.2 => 375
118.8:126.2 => 335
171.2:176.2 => 338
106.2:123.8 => 353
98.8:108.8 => 372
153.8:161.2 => 274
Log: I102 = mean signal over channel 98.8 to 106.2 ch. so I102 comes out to 358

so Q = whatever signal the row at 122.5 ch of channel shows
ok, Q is 327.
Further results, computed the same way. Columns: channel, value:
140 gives 341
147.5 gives 355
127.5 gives 334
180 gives 312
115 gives 353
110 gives 344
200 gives 318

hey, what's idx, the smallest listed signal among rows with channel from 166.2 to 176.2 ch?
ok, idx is 293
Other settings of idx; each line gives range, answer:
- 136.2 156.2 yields 274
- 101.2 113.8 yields 328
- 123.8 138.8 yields 324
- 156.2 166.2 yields 251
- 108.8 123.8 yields 327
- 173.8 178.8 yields 338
